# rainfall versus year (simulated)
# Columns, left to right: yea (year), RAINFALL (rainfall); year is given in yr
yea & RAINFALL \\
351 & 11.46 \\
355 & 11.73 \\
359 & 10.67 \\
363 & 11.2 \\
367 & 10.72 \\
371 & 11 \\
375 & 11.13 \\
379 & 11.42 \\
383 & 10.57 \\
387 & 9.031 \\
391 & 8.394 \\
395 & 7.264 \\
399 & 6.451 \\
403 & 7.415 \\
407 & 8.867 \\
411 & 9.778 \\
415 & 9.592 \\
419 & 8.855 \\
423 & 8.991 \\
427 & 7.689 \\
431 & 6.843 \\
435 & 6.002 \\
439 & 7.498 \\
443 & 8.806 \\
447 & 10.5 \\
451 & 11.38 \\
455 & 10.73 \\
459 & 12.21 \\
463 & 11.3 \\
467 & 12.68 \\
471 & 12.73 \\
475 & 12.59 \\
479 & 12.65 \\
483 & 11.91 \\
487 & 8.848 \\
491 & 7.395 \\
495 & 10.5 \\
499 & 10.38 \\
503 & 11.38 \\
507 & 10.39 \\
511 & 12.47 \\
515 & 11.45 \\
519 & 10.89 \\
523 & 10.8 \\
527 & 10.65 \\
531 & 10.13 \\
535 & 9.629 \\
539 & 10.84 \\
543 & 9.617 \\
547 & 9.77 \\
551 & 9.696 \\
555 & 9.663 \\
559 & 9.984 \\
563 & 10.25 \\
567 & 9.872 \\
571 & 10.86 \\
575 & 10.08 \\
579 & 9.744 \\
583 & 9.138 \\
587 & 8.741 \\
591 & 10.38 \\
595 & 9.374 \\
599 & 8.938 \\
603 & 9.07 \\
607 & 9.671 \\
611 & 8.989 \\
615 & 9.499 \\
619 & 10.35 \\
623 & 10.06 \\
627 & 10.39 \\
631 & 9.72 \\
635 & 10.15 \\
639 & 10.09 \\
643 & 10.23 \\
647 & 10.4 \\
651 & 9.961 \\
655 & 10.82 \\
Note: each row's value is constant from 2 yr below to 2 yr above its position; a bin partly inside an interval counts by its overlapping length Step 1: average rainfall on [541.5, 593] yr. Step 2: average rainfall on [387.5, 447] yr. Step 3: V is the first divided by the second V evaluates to 1.21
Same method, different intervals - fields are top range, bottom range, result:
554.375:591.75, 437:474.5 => 0.90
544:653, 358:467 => 1.04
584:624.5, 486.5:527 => 0.90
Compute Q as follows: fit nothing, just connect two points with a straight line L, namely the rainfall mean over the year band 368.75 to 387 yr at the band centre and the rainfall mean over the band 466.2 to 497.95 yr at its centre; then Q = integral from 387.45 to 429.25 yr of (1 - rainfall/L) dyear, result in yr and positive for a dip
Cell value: 9.8 yr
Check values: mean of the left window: 10.8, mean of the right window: 11.1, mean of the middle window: 8.35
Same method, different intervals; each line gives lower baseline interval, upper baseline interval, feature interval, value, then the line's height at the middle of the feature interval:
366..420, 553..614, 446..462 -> -3.13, 9.41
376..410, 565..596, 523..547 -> -1.64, 9.54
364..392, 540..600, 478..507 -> -0.93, 10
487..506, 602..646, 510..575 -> -3.48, 9.84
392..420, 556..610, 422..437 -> 2.13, 8.48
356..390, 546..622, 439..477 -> -3.53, 10.3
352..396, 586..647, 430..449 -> 4.13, 10.2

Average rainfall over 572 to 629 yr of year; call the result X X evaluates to 9.62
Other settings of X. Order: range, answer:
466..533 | 11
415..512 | 10.2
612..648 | 10.1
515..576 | 10.2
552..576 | 10.1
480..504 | 10.1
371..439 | 8.68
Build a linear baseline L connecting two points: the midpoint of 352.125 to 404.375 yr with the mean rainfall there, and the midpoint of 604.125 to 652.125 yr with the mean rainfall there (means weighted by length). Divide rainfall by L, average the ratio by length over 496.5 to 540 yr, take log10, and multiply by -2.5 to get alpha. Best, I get -0.10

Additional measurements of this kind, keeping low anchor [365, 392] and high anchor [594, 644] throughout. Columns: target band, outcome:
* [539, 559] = 0.01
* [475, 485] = -0.22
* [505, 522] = -0.13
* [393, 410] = 0.33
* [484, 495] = 0.14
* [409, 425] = 0.11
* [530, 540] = -0.02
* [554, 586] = -0.01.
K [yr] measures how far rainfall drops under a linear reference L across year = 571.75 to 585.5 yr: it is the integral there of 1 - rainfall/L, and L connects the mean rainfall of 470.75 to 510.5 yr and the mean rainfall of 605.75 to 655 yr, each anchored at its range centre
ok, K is 0.8 yr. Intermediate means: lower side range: 10.9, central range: 9.73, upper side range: 10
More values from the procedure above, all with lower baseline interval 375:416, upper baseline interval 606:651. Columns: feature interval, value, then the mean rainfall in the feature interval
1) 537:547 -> -0.6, 10.1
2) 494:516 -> -3.9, 11.1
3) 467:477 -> -3.6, 12.7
